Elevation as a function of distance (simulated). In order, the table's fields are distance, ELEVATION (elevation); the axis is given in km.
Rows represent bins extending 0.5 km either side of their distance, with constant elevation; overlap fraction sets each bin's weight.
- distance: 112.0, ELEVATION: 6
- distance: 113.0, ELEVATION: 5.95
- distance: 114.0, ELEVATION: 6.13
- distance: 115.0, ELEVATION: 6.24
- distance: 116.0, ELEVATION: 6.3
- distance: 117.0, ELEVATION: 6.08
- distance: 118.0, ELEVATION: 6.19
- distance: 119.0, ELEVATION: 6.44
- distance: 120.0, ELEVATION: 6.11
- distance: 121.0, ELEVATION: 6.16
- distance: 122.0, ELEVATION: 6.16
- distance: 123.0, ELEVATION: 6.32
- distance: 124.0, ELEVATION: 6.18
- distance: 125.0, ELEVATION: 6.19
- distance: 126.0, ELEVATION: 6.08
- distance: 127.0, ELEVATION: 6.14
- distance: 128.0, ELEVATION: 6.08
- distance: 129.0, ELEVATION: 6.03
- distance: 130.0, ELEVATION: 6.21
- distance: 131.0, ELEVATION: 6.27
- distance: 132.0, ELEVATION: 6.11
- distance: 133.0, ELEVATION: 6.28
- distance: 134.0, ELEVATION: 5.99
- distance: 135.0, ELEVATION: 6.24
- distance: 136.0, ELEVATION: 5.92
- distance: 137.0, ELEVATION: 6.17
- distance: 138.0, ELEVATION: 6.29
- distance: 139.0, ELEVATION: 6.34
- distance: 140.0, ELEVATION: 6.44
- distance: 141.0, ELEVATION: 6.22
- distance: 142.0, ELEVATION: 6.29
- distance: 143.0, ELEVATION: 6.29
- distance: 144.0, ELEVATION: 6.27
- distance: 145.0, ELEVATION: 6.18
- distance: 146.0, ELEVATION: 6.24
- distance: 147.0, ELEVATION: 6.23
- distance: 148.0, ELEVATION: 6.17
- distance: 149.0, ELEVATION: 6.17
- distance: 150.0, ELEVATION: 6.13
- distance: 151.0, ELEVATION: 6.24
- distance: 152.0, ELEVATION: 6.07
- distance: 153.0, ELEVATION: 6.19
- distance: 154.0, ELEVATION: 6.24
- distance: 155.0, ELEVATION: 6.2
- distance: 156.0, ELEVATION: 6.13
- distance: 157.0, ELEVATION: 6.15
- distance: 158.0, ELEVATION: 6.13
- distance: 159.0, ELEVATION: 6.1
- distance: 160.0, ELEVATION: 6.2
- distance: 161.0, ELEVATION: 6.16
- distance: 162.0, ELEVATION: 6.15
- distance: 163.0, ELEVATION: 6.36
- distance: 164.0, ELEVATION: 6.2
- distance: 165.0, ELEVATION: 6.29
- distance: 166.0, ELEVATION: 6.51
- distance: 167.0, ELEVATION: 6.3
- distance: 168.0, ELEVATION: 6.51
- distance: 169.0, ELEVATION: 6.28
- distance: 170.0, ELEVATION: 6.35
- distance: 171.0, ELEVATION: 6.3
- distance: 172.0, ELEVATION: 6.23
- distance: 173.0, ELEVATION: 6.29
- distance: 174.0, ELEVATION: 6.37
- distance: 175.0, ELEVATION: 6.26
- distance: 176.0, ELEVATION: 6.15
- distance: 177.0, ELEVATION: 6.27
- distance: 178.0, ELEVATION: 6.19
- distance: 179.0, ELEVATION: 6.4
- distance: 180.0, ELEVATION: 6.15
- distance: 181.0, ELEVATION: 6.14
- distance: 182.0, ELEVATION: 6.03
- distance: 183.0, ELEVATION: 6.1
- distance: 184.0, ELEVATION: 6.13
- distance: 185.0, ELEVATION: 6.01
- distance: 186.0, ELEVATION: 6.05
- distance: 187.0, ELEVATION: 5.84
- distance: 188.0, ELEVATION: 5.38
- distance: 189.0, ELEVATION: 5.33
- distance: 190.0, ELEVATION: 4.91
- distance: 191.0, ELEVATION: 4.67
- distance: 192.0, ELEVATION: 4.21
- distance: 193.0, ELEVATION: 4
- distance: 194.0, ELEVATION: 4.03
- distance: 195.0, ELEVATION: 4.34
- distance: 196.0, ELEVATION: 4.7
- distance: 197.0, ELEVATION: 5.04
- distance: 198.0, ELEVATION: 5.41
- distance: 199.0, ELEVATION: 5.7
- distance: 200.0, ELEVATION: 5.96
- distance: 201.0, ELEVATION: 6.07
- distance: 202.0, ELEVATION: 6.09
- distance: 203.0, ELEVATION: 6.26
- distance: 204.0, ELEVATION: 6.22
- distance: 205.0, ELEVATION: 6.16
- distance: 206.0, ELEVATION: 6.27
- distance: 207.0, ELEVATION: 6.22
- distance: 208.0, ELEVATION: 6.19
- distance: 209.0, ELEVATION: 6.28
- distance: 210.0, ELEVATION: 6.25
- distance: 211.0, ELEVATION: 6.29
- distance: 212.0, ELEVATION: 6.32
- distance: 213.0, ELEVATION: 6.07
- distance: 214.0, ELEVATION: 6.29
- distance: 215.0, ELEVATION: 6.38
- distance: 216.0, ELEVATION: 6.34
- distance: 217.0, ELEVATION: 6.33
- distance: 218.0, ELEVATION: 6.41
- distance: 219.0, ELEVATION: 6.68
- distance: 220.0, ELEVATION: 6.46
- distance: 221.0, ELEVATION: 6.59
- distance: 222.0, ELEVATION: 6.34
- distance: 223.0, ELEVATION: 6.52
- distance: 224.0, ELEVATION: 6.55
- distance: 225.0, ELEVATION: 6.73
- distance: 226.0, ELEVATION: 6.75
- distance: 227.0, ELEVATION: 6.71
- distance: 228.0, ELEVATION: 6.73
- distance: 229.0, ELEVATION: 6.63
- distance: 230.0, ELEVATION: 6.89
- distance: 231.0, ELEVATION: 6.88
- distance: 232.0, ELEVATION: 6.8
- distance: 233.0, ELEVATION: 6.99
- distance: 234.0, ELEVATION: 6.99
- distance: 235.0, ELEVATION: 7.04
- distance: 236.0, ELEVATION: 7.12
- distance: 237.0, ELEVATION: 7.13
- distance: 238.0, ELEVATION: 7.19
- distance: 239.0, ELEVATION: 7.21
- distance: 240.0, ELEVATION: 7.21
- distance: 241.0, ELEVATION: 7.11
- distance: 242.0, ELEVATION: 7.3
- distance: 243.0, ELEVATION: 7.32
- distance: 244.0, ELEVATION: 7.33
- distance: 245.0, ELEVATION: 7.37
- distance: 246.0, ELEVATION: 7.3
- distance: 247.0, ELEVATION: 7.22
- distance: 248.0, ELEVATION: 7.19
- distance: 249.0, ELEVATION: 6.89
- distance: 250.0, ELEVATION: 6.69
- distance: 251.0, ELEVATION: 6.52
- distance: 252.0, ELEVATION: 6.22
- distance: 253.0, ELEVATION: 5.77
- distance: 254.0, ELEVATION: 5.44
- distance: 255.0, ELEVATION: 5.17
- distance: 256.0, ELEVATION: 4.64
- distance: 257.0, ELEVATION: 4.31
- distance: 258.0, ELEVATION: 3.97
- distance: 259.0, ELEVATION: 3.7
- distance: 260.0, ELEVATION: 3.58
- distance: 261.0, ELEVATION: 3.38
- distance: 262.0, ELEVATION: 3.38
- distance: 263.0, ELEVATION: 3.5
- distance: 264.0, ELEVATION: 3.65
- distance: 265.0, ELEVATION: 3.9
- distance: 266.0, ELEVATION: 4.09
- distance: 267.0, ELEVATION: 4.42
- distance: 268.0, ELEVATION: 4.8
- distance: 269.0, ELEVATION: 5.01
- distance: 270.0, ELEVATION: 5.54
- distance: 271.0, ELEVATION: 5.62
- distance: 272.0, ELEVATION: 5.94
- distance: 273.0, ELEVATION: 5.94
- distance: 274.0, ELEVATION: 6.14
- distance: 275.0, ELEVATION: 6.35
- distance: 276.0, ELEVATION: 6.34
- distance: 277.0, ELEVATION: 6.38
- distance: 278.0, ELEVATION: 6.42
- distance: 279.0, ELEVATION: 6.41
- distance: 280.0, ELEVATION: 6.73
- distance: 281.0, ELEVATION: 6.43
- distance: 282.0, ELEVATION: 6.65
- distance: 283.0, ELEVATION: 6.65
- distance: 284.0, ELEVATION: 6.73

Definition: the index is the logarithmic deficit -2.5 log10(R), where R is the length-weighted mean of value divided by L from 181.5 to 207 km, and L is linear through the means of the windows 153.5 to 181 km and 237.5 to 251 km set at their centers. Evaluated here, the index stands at 0.19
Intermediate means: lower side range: 6.25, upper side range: 7.15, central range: 5.49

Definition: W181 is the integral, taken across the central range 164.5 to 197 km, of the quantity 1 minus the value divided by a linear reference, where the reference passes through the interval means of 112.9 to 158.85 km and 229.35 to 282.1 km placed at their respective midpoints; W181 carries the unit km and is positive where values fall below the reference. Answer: 1.8 km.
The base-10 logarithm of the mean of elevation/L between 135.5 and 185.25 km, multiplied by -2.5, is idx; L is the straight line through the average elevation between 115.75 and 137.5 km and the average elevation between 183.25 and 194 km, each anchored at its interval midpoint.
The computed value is -0.107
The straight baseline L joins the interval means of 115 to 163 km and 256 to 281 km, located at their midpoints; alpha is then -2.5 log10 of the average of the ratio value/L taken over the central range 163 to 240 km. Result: -0.11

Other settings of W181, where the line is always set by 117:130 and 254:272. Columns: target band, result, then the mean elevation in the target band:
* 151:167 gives -1.41 km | 6.21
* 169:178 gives -1.23 km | 6.27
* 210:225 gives -4.43 km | 6.4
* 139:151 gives -0.72 km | 6.24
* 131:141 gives -0.32 km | 6.2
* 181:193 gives -0.29 km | 5.48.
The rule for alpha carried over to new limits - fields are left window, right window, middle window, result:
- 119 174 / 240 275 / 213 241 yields -0.179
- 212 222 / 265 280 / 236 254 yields -0.158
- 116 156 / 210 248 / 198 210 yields 0.090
